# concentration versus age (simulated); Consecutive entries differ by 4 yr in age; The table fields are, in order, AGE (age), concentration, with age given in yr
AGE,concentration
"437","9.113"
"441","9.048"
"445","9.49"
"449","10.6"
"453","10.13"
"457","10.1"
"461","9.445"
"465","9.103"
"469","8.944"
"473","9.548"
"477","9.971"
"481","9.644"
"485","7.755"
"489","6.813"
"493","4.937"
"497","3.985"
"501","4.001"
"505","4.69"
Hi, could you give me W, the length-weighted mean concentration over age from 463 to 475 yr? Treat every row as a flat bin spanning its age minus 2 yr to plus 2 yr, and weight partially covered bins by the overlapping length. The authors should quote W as 9.2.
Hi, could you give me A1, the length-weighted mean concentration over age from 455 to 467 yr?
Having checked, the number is 9.55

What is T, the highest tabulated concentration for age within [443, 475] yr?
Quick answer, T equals 10.6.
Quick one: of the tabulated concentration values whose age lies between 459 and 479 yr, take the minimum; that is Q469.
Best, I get 8.944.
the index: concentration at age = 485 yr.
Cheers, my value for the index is 7.755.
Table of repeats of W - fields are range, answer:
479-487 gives 8.7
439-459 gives 9.87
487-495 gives 5.88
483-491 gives 7.28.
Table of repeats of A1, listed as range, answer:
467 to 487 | 9.17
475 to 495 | 7.82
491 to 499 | 4.46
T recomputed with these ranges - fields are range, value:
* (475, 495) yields 9.971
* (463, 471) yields 9.103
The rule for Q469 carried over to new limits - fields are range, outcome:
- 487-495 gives 4.937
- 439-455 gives 9.048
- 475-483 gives 9.644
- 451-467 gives 9.103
